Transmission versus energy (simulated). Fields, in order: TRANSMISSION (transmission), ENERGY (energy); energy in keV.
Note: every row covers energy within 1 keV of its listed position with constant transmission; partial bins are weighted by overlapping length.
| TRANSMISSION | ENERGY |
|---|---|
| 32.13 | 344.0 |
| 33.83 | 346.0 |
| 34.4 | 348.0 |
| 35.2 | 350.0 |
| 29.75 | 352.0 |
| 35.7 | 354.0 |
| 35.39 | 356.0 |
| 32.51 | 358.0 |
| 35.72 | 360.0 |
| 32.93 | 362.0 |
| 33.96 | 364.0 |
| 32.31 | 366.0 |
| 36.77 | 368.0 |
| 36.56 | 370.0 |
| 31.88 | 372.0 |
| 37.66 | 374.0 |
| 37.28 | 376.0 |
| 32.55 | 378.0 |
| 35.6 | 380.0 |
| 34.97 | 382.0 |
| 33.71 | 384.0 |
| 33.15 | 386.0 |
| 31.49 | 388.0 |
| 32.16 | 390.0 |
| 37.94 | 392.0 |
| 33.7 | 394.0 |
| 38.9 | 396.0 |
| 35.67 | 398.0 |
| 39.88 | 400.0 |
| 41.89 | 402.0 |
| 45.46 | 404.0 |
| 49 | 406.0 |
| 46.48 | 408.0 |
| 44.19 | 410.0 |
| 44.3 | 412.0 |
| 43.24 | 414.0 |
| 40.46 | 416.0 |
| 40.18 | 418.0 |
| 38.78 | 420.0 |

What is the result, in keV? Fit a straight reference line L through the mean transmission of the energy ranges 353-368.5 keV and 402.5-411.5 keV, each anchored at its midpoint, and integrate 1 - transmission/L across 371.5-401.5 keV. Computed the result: 4.02 keV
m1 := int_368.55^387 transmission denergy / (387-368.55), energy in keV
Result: 34.9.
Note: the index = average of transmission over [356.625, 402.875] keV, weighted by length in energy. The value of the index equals 35.2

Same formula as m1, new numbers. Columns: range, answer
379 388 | 34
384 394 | 33.7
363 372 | 34.6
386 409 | 39.1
